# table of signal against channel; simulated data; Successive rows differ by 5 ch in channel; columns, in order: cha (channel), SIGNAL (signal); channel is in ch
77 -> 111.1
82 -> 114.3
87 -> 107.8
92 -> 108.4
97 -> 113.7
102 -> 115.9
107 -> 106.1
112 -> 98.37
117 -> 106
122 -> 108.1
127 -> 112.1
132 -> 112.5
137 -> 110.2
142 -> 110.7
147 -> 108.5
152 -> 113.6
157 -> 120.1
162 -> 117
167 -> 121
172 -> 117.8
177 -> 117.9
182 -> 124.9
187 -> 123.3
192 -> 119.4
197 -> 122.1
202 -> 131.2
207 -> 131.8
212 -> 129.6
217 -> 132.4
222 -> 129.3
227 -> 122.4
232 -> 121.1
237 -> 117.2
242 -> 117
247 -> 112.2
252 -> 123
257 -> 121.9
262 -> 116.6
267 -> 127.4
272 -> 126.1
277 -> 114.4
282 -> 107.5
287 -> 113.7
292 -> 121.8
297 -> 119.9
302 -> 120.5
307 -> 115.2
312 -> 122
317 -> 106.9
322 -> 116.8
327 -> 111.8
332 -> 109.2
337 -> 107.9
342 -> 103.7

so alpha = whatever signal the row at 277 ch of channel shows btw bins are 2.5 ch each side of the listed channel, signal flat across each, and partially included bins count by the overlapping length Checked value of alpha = 114.4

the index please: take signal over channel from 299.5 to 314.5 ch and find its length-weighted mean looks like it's 119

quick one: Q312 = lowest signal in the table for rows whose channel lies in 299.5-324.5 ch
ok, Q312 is 106.9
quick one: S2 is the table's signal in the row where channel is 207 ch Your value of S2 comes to 131.8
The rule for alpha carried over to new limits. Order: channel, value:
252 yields 123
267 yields 127.4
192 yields 119.4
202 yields 131.2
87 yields 107.8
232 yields 121.1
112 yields 98.37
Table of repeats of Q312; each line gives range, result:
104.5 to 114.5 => 98.37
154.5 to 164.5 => 117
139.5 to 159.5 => 108.5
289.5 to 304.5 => 119.9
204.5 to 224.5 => 129.3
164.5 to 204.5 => 117.8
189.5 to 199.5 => 119.4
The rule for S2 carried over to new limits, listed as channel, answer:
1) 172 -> 117.8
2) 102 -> 115.9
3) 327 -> 111.8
